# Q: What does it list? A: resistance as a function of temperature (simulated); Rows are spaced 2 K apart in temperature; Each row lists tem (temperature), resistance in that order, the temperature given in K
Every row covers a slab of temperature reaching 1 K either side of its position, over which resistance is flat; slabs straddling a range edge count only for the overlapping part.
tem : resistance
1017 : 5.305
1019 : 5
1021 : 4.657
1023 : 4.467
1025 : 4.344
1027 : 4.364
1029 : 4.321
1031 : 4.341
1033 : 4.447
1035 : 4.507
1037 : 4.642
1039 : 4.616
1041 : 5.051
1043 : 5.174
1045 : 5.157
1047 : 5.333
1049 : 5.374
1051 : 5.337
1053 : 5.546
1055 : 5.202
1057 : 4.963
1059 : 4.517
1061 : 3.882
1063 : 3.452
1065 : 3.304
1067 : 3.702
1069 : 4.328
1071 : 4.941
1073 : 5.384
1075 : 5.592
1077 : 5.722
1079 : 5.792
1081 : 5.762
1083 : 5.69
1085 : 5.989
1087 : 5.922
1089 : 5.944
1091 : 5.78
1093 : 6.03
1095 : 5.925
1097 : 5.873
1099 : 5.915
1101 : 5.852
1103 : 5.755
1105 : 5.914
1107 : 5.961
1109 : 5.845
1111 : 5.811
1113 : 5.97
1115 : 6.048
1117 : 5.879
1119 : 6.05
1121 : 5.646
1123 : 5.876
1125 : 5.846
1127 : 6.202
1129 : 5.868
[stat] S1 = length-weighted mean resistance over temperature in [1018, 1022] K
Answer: 4.83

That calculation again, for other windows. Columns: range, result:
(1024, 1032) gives 4.34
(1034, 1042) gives 4.7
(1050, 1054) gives 5.44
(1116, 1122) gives 5.86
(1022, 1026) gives 4.41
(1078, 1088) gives 5.83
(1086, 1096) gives 5.92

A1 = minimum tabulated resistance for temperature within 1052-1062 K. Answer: 3.882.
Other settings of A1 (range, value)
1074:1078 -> 5.592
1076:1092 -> 5.69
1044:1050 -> 5.157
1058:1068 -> 3.304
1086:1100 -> 5.78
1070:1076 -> 4.941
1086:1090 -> 5.922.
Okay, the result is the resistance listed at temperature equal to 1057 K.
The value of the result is 4.963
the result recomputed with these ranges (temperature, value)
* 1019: 5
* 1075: 5.592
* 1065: 3.304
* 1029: 4.321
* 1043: 5.174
